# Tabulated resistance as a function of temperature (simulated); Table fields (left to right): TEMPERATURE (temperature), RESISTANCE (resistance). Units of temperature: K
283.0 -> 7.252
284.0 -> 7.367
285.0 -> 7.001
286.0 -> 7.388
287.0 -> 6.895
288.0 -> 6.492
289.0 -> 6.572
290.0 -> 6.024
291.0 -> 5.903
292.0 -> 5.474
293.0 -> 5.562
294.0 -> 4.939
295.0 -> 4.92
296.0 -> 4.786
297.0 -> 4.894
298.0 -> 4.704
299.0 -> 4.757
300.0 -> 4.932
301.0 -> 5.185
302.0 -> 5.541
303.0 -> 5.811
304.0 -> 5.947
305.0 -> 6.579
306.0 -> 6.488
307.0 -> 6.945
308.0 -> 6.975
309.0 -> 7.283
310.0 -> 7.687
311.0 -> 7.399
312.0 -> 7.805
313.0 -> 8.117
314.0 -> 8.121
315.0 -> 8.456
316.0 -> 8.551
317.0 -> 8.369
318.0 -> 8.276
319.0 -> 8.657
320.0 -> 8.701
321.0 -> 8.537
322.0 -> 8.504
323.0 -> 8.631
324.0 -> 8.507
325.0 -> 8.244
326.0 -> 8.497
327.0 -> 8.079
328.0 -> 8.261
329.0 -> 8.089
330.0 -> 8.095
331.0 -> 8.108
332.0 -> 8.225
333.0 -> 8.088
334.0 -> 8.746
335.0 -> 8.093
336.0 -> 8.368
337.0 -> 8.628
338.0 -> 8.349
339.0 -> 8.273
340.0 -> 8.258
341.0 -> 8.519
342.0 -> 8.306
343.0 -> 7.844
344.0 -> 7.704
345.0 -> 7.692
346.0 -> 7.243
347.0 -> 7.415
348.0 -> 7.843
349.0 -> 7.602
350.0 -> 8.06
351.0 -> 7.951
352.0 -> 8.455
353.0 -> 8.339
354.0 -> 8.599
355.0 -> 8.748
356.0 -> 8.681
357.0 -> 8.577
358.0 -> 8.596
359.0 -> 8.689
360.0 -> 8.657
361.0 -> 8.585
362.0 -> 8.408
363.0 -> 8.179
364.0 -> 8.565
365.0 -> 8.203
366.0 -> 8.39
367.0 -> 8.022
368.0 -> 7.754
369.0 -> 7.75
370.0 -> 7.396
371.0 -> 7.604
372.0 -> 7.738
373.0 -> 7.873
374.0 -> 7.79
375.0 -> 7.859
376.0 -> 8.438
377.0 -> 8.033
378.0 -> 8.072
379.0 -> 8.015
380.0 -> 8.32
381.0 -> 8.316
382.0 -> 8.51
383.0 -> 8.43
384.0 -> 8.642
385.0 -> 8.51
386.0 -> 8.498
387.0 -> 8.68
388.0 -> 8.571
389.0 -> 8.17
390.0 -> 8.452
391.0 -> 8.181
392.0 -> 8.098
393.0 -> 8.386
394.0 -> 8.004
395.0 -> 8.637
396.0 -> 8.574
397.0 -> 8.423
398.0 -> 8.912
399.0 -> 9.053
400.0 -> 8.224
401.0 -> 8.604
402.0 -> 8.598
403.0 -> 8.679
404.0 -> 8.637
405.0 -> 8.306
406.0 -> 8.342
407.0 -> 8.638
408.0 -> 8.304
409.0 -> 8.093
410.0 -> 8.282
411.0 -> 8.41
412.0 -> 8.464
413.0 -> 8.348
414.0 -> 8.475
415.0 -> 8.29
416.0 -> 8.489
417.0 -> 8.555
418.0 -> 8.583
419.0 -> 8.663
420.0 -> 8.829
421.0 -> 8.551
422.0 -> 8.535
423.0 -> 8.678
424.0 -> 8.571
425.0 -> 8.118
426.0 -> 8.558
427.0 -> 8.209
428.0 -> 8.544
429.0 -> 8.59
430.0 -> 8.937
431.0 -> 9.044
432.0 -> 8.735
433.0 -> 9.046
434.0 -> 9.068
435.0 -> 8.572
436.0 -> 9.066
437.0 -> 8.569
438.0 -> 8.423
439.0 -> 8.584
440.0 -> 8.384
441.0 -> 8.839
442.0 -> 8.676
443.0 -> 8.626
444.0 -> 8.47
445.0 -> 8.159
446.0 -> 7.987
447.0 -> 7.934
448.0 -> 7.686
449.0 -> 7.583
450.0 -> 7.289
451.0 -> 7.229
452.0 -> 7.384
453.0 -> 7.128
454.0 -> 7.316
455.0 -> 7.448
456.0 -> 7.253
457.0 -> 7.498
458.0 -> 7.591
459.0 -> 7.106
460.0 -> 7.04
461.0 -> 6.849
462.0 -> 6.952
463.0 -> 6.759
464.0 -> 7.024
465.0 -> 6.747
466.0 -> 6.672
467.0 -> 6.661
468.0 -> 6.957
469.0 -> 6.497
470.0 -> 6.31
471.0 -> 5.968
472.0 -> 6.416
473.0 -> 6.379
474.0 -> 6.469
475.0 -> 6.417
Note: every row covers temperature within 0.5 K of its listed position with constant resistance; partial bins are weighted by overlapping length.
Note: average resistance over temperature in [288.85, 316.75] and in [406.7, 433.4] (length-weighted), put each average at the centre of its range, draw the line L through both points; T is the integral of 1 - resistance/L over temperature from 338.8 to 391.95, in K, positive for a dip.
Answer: -4.9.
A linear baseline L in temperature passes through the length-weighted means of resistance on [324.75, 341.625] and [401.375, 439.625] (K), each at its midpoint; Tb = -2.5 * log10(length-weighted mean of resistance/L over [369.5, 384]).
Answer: 0.05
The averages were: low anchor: 8.29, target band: 8.05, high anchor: 8.56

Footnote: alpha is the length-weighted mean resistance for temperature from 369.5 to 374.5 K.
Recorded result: 7.68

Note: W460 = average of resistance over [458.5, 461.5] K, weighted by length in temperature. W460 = 7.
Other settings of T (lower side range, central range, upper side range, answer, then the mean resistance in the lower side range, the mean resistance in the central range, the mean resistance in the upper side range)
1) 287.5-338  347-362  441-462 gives -2.12 K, 7.18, 8.35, 7.63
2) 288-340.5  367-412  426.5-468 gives -4.05 K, 7.24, 8.29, 7.88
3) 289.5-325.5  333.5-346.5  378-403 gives -1.20 K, 6.84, 8.16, 8.45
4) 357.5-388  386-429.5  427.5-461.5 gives -1.71 K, 8.22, 8.47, 8.08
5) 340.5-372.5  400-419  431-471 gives -1.37 K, 8.13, 8.45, 7.69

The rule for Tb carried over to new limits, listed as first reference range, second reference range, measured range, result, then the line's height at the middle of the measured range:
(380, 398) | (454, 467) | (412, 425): -0.09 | 7.87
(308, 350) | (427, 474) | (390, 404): -0.08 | 7.88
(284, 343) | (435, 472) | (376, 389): -0.14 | 7.39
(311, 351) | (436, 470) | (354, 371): -0.04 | 8.03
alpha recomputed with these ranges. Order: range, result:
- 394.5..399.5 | 8.72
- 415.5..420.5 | 8.62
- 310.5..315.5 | 7.98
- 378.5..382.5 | 8.29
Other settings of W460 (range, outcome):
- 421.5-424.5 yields 8.59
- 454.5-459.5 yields 7.38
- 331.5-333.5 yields 8.16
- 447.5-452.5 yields 7.43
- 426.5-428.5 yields 8.38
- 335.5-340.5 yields 8.38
